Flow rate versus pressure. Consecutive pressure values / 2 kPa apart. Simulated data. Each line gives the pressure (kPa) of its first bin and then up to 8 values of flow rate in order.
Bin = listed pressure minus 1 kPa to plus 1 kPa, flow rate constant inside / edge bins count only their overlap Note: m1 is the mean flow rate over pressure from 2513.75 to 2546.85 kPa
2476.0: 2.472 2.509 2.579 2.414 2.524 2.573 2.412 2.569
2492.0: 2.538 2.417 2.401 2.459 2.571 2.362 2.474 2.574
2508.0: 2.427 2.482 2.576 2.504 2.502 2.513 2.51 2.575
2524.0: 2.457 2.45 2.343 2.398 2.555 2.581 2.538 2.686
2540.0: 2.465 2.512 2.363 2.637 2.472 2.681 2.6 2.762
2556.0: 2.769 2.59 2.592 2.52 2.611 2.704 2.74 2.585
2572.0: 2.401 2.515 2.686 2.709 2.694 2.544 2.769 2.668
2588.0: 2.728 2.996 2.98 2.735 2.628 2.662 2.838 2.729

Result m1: 2.5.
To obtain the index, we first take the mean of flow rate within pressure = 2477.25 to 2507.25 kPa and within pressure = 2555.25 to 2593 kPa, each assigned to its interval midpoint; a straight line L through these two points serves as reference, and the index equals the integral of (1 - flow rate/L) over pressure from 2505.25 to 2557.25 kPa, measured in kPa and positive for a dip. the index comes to 0.8 kPa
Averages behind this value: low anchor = 2.49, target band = 2.54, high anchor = 2.67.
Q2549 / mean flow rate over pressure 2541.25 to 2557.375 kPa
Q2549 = 2.6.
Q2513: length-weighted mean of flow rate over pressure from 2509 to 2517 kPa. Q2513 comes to 2.52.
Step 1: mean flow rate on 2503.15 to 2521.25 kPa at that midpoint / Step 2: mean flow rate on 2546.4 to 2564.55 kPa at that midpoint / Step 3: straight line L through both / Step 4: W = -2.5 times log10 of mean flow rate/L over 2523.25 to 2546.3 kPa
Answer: 0.03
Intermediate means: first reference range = 2.51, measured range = 2.5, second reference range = 2.62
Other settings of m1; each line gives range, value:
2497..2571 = 2.54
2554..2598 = 2.68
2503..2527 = 2.5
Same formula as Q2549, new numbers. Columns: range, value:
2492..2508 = 2.47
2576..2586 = 2.68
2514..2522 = 2.52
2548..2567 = 2.64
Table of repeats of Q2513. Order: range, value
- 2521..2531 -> 2.44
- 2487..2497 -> 2.47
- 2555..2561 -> 2.65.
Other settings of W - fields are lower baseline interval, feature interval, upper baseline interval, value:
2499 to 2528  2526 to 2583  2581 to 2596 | 0.026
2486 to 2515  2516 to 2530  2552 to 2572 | 0.030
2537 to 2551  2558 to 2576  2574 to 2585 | 0.014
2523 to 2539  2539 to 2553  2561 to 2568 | 0.011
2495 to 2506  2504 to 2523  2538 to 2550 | -0.015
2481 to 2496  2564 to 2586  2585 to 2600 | 0.037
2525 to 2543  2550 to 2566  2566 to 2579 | -0.029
